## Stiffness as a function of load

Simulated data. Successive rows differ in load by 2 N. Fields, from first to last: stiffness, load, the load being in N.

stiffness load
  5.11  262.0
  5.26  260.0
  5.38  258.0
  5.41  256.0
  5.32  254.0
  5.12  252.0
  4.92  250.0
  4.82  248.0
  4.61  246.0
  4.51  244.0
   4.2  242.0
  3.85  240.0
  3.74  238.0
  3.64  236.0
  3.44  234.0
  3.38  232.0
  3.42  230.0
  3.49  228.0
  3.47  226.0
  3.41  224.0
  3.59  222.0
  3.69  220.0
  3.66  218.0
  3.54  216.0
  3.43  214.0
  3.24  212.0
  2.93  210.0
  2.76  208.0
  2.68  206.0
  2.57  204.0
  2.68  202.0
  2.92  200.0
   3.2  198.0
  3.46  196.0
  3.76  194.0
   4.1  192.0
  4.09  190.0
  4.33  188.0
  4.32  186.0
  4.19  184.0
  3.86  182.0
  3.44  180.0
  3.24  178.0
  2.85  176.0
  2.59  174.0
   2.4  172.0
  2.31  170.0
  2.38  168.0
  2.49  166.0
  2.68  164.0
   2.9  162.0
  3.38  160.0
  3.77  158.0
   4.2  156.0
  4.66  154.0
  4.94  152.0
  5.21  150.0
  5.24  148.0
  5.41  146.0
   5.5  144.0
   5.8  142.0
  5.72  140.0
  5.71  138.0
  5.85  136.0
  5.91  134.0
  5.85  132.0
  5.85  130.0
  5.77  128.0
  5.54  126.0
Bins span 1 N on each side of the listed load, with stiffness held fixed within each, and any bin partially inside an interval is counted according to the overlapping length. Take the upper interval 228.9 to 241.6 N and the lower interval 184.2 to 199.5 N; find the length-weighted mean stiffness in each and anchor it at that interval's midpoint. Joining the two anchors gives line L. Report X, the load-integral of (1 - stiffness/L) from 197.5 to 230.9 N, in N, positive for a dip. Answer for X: 4.6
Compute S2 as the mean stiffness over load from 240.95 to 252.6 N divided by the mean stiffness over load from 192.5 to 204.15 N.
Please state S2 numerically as 1.47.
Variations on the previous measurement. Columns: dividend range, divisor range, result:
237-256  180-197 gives 1.16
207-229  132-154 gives 0.61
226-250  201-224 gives 1.24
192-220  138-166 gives 0.70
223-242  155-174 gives 1.22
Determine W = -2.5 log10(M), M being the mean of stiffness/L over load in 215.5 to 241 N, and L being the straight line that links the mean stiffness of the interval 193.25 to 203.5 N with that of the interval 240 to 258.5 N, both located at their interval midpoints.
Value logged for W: 0.16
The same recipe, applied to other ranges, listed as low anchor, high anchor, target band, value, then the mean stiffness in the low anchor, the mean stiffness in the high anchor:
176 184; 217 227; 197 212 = 0.24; 3.52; 3.56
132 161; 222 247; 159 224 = 0.33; 5.12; 3.76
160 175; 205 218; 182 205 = -0.24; 2.59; 3.14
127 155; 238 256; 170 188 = 0.48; 5.53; 4.66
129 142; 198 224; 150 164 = 0.27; 5.81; 3.15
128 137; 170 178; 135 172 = 0.01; 5.85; 2.65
